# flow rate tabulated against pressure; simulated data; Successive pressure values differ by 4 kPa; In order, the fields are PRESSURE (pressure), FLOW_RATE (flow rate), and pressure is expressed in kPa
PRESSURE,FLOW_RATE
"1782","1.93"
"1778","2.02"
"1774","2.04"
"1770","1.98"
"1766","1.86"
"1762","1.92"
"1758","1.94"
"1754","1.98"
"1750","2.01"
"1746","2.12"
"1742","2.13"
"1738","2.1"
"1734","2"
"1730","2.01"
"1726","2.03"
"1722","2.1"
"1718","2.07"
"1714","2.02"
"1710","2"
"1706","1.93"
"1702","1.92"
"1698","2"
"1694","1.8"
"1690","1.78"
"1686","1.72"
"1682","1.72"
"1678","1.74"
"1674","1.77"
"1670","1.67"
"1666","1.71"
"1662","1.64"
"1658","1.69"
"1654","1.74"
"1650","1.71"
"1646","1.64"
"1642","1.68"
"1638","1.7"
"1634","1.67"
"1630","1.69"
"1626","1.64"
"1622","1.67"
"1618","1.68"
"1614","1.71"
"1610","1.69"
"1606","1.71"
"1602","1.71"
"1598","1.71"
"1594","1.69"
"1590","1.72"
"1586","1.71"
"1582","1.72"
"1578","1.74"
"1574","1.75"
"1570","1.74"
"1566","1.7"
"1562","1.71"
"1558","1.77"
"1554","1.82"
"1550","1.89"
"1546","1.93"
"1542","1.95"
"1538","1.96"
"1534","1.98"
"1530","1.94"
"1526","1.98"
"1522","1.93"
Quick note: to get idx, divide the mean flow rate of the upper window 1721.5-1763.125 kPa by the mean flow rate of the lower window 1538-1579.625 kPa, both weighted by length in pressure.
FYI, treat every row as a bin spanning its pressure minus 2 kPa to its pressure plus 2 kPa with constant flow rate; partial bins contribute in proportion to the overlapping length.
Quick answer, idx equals 1.12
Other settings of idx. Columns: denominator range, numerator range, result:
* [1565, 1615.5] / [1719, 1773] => 1.17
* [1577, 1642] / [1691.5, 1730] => 1.17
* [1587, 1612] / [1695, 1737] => 1.18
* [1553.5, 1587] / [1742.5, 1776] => 1.14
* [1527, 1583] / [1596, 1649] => 0.92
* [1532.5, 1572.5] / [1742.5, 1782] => 1.08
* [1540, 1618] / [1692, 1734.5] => 1.13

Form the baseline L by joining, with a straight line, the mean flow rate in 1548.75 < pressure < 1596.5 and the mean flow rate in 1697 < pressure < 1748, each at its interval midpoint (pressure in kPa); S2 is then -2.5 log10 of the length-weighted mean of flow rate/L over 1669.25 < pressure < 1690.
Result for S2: 0.13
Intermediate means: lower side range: 1.74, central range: 1.73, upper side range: 2.03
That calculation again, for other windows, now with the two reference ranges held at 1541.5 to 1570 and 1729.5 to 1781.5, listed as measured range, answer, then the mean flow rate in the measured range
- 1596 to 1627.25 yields 0.11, 1.69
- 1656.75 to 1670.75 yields 0.14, 1.68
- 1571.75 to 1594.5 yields 0.07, 1.72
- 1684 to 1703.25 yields 0.06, 1.84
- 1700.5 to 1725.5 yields -0.02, 2.01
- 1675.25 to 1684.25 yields 0.12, 1.73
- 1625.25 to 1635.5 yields 0.13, 1.67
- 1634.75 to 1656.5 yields 0.13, 1.69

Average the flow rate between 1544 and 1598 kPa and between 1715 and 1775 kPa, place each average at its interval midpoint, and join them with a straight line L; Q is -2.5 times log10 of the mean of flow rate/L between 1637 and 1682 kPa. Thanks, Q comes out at 0.12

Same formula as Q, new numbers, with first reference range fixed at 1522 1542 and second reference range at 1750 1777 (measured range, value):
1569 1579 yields 0.13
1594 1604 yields 0.15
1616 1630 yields 0.18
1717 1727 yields -0.06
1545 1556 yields 0.05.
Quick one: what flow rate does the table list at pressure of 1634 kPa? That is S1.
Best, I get 1.67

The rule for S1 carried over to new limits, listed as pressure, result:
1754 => 1.98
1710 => 2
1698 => 2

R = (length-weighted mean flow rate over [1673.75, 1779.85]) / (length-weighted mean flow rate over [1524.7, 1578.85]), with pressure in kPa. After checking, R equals 1.06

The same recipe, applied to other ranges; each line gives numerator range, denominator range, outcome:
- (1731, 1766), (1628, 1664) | 1.20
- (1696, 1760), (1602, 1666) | 1.20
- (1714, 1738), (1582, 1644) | 1.21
